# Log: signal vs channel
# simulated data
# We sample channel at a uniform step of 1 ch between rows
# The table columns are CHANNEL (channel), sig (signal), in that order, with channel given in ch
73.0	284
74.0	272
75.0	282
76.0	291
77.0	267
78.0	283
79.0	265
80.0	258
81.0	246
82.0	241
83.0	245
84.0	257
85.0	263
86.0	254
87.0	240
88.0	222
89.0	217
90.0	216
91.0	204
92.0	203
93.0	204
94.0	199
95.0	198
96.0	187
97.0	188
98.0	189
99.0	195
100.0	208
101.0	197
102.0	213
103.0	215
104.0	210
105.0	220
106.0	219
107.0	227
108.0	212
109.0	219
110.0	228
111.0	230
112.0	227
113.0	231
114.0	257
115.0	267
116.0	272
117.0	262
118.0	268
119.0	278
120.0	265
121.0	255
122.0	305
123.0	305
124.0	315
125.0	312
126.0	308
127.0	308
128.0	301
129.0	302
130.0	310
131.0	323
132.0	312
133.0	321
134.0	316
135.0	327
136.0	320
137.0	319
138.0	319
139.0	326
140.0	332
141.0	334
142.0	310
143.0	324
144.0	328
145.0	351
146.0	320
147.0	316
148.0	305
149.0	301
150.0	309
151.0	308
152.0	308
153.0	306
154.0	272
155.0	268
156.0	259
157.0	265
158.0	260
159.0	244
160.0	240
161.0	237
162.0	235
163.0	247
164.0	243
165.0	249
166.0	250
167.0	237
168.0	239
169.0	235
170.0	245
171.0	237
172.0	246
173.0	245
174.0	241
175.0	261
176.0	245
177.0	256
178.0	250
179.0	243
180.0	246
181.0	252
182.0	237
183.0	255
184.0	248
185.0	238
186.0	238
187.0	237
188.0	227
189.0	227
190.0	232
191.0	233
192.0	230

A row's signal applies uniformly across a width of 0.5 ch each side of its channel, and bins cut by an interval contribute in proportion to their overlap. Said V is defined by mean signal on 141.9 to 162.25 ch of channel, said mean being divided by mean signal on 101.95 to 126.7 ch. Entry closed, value 1.1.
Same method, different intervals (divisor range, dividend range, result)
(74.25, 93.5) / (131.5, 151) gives 1.30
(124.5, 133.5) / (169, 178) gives 0.79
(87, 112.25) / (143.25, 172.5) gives 1.29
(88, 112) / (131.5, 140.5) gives 1.54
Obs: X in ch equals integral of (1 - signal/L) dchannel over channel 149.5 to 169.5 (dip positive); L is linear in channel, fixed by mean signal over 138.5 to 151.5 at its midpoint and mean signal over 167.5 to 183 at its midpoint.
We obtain 1.7 ch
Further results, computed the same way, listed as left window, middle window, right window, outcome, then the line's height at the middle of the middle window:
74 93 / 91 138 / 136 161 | 3.2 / 272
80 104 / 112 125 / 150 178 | -2.3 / 232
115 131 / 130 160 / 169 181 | -3.7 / 272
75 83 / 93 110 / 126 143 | 4.7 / 286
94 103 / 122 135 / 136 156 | -2.0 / 270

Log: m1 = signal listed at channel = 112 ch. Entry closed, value 227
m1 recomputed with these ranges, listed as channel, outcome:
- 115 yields 267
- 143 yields 324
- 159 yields 244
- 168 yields 239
